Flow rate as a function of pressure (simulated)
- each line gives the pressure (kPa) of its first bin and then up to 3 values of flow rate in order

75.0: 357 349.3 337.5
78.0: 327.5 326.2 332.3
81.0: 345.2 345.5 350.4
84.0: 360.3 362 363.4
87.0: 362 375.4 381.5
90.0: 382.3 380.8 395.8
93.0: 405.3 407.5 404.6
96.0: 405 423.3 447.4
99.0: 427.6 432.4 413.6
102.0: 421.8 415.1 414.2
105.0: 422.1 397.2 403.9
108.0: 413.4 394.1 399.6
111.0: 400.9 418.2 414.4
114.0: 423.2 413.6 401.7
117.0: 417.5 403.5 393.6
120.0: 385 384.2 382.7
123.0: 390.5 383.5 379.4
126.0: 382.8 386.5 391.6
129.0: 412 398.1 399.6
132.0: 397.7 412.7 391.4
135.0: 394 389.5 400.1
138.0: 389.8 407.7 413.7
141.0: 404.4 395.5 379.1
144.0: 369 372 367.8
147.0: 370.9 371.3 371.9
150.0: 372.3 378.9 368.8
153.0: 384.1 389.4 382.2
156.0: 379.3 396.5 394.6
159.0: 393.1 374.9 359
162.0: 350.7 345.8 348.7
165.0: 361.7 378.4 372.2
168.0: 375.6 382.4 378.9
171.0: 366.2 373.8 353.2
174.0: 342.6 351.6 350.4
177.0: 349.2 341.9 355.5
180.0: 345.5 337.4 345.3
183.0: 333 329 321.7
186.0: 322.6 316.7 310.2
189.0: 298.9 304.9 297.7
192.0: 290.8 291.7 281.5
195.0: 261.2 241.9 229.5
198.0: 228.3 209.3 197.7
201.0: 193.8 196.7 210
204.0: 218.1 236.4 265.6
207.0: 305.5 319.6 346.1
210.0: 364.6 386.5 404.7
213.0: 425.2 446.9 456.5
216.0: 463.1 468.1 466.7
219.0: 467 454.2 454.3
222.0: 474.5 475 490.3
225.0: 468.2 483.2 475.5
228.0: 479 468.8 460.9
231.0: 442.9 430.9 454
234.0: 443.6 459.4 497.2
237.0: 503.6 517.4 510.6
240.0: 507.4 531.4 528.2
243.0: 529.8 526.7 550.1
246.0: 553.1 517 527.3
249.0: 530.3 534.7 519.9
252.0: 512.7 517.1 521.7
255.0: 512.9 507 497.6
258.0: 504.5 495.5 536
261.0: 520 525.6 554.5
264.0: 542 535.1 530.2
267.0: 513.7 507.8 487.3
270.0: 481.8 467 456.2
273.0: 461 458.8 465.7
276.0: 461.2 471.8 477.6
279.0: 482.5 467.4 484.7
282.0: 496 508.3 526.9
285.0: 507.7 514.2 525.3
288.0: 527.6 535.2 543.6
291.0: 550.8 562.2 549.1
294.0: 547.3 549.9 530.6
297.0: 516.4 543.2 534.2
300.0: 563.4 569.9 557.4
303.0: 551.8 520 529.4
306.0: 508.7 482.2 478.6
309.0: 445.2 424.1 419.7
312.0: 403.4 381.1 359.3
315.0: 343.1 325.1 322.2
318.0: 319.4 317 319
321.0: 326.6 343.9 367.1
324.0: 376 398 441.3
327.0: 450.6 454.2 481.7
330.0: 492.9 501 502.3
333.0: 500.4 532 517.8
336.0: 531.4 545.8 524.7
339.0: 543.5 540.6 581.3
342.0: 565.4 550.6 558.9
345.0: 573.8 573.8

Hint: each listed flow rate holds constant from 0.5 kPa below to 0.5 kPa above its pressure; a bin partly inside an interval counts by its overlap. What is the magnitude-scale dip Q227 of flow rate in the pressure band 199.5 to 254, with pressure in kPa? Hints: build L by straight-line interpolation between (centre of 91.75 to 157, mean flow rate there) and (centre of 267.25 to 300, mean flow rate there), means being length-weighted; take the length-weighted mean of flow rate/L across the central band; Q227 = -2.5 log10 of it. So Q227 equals 0.07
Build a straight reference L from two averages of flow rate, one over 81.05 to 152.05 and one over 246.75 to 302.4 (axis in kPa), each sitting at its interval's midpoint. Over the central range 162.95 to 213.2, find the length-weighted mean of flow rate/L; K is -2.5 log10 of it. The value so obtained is 0.382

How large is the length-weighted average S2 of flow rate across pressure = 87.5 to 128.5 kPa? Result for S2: 403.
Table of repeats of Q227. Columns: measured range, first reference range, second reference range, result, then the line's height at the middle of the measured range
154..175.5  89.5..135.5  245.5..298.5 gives 0.19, 439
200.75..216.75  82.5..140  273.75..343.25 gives 0.30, 438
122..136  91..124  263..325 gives 0.06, 415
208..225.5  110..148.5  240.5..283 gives 0.07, 469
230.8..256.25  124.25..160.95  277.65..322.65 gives -0.15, 442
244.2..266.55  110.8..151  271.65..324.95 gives -0.17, 448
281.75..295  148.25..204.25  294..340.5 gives -0.22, 434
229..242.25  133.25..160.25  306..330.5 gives -0.23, 392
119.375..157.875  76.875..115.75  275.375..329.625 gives 0.05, 407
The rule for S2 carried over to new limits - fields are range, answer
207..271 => 484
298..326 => 428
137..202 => 342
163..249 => 386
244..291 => 509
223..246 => 490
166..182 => 359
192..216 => 296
